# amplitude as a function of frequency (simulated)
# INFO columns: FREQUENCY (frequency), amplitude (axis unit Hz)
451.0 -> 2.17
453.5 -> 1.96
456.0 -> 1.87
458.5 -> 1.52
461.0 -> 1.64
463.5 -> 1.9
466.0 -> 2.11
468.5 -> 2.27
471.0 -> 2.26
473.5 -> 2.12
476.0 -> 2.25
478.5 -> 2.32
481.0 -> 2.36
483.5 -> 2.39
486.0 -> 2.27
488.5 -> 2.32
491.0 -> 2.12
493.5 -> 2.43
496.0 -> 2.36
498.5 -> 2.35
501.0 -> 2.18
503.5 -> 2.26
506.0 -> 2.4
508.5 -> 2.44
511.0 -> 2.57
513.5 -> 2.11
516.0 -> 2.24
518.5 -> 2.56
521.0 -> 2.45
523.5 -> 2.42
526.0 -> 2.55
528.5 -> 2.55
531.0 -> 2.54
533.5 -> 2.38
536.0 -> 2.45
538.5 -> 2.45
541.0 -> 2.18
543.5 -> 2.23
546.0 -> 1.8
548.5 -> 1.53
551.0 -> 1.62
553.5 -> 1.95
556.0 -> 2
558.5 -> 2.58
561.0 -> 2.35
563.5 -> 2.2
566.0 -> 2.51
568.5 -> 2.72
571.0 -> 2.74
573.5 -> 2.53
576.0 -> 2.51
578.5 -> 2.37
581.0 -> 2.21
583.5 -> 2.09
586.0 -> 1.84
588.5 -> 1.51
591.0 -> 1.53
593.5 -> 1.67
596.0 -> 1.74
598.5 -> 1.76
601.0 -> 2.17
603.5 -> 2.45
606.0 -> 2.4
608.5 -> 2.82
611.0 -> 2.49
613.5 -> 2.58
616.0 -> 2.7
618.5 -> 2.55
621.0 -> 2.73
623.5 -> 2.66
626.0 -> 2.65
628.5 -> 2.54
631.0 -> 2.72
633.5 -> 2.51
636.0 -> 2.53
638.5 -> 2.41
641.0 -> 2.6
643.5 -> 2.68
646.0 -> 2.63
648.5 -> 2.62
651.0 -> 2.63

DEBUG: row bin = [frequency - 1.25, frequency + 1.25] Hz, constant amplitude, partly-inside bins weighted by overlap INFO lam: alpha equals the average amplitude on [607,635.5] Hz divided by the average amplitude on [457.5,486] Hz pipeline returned 1.2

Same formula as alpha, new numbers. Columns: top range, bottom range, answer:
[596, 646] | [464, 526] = 1.08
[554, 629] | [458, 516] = 1.04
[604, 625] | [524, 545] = 1.08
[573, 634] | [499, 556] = 1.02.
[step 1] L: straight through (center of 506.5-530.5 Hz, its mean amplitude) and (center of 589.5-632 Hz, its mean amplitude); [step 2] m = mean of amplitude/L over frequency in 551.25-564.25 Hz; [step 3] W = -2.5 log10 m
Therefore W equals 0.11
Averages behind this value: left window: 2.43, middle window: 2.17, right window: 2.36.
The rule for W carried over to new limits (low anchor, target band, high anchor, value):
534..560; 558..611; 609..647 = 0.045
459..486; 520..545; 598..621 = -0.057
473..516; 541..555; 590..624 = 0.233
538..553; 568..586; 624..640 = -0.111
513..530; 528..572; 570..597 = -0.001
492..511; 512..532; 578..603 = -0.083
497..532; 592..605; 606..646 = 0.289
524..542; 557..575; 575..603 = -0.167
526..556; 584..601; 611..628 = 0.386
